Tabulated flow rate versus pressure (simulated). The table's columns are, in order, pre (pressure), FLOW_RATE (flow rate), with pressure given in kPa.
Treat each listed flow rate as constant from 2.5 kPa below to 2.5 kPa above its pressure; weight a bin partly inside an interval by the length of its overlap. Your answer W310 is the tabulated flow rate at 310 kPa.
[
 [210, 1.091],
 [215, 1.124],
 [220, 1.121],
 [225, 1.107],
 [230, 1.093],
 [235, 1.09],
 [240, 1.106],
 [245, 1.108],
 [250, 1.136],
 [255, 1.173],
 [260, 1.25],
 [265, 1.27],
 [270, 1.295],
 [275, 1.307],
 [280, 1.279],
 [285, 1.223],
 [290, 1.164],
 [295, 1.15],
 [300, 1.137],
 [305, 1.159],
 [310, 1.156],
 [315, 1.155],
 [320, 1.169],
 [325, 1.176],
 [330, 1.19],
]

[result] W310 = 1.156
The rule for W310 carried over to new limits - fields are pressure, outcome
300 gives 1.137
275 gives 1.307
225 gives 1.107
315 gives 1.155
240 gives 1.106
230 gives 1.093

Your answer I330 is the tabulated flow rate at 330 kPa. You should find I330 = 1.19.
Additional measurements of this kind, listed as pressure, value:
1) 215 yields 1.124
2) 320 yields 1.169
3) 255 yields 1.173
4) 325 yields 1.176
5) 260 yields 1.25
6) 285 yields 1.223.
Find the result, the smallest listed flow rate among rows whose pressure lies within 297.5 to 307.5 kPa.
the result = 1.137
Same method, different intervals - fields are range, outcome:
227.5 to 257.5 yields 1.09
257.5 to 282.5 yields 1.25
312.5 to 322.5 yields 1.155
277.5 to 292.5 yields 1.164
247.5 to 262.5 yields 1.136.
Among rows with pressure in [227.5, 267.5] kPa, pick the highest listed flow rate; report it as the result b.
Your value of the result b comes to 1.27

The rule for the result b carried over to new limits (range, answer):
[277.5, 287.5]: 1.279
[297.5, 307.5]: 1.159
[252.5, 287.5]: 1.307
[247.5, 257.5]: 1.173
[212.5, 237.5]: 1.124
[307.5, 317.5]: 1.156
